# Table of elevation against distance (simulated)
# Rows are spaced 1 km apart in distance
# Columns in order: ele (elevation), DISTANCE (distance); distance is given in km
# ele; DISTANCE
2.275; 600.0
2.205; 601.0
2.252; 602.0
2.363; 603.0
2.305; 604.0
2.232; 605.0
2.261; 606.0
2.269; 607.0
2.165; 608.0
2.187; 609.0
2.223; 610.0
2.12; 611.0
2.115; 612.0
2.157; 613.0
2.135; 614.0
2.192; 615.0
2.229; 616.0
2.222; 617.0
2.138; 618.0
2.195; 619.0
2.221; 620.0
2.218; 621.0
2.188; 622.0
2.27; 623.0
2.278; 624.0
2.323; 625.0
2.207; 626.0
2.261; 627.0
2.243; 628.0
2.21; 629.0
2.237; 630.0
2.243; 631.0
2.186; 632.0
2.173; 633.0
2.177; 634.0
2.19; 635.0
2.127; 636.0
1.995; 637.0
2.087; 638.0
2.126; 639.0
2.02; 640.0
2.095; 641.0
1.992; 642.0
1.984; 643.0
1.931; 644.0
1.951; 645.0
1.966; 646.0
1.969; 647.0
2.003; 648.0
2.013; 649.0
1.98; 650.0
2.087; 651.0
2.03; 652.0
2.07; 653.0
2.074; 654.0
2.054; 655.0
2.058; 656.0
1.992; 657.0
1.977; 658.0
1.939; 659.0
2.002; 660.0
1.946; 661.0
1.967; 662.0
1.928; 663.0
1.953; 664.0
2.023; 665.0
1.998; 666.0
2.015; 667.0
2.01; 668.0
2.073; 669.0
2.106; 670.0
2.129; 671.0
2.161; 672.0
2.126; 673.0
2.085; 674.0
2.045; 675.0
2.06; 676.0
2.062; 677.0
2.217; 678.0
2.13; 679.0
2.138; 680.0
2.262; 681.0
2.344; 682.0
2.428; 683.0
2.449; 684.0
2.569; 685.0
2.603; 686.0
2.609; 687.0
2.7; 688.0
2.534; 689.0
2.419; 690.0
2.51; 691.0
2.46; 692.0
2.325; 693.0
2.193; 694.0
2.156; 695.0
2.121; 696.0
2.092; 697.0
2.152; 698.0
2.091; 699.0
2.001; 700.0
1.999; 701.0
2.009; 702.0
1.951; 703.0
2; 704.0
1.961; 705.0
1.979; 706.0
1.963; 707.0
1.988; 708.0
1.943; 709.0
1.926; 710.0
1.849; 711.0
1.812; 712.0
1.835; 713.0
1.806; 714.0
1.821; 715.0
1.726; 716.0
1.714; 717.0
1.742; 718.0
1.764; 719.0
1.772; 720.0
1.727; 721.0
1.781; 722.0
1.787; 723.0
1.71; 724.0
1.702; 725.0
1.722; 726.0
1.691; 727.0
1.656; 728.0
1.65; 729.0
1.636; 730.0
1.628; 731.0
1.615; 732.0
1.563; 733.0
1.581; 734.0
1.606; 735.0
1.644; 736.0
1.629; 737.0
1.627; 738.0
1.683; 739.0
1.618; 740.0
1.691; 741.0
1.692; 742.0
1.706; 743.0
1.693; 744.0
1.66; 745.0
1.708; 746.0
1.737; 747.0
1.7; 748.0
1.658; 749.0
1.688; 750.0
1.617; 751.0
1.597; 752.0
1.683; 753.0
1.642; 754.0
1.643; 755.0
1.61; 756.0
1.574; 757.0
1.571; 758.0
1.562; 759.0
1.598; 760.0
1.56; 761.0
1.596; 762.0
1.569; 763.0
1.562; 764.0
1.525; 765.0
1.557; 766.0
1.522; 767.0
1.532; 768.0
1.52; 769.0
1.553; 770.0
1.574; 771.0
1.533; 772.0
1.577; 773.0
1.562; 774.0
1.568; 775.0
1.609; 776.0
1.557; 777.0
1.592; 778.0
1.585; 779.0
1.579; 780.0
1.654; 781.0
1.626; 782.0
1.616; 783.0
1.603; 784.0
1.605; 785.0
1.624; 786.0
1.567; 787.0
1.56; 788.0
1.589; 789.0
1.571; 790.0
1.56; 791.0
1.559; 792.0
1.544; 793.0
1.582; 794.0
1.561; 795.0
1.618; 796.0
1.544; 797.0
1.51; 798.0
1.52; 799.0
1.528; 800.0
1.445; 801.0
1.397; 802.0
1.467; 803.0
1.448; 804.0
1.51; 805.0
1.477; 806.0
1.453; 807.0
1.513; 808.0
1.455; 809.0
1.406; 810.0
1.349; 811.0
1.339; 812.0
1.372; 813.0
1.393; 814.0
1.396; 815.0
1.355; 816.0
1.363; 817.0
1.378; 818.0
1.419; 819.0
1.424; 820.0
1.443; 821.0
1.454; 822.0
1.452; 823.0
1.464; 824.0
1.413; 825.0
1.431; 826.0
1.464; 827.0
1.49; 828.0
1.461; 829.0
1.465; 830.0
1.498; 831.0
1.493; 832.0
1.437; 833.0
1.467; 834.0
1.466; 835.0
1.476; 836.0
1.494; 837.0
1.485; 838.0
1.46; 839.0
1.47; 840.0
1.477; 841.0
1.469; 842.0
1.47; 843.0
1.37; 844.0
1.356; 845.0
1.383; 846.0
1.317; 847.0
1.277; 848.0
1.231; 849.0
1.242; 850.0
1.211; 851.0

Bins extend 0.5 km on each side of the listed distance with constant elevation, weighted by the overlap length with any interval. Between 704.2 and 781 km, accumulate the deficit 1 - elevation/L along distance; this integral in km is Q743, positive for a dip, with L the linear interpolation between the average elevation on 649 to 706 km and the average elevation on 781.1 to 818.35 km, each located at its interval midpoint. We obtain 5.4 km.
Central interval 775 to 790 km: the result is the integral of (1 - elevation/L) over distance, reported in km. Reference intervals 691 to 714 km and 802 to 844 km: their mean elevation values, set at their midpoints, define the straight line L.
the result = 0.4 km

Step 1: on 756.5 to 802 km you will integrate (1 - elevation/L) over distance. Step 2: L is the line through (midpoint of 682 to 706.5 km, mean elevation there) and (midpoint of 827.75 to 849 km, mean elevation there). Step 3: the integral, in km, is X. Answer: 5.3 km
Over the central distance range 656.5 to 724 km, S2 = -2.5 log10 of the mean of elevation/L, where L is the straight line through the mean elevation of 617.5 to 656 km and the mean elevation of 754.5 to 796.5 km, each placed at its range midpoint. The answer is -0.09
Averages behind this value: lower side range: 2.12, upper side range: 1.58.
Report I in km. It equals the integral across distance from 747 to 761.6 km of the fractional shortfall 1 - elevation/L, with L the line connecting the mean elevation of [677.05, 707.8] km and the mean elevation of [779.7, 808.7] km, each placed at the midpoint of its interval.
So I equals 1.5 km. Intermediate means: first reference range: 2.24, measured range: 1.63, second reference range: 1.55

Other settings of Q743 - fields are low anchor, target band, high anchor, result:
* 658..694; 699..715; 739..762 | 0.3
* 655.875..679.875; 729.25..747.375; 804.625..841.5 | 1.2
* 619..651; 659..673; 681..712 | 0.9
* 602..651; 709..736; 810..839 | 1.2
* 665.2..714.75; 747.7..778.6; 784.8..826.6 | 2.4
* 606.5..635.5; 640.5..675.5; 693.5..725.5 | 1.0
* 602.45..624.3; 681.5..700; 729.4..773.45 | -4.8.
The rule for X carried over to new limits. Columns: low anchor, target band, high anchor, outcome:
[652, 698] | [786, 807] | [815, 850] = 0.9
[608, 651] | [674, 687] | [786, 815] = -2.3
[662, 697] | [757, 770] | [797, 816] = 1.2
